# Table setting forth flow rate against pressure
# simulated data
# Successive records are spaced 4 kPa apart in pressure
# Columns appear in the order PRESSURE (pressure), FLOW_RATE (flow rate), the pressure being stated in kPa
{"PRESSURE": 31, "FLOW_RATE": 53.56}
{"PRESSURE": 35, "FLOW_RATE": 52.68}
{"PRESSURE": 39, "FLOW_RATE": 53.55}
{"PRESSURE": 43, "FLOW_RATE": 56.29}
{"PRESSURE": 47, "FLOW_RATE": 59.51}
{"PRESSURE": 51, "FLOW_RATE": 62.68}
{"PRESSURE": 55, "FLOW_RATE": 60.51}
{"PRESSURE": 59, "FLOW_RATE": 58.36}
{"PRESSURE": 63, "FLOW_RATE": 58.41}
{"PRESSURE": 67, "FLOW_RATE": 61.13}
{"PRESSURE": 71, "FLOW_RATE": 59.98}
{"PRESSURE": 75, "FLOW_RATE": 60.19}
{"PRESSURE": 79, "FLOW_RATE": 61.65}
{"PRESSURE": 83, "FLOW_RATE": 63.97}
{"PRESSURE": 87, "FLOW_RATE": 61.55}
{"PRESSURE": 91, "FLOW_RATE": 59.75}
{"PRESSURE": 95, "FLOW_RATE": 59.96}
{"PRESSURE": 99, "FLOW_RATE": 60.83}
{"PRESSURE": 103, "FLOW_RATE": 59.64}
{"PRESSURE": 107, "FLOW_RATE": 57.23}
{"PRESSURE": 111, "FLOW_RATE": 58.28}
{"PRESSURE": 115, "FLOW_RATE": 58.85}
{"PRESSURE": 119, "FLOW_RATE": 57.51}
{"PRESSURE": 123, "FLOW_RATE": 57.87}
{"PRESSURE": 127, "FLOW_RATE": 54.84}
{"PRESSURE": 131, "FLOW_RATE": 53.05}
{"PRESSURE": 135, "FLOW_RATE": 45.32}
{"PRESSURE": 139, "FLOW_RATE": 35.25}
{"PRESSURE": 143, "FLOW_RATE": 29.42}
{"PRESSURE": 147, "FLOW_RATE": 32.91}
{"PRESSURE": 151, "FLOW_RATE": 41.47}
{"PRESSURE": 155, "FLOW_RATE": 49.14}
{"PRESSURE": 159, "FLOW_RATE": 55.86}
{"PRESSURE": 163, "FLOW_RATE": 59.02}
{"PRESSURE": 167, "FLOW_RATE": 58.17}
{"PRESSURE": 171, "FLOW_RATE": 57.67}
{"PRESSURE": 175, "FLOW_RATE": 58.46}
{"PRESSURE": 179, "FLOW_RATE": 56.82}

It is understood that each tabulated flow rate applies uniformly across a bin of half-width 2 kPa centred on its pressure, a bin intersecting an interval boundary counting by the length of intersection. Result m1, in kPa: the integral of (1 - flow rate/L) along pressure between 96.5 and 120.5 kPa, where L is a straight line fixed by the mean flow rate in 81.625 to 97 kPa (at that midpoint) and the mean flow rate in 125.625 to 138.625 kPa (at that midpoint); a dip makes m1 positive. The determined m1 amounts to -1.3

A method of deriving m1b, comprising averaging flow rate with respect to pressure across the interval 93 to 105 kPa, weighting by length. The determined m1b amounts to 60.1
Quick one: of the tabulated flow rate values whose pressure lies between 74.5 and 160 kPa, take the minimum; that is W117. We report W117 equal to 29.42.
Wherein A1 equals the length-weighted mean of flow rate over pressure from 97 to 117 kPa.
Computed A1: 59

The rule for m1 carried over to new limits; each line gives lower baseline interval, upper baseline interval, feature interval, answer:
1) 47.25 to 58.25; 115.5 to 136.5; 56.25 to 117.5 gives -2.3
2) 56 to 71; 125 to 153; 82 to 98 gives -2.4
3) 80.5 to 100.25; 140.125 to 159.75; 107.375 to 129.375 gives -2.5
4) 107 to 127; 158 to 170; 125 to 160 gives 8.5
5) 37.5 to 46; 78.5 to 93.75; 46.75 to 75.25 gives -1.0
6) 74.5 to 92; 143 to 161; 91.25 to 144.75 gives -0.7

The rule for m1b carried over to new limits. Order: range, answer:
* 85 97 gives 60.4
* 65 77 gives 60.4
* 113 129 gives 57.3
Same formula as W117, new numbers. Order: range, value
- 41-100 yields 56.29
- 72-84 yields 60.19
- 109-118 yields 58.28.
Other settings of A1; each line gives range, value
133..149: 35.7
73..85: 61.9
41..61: 59.5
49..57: 61.6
